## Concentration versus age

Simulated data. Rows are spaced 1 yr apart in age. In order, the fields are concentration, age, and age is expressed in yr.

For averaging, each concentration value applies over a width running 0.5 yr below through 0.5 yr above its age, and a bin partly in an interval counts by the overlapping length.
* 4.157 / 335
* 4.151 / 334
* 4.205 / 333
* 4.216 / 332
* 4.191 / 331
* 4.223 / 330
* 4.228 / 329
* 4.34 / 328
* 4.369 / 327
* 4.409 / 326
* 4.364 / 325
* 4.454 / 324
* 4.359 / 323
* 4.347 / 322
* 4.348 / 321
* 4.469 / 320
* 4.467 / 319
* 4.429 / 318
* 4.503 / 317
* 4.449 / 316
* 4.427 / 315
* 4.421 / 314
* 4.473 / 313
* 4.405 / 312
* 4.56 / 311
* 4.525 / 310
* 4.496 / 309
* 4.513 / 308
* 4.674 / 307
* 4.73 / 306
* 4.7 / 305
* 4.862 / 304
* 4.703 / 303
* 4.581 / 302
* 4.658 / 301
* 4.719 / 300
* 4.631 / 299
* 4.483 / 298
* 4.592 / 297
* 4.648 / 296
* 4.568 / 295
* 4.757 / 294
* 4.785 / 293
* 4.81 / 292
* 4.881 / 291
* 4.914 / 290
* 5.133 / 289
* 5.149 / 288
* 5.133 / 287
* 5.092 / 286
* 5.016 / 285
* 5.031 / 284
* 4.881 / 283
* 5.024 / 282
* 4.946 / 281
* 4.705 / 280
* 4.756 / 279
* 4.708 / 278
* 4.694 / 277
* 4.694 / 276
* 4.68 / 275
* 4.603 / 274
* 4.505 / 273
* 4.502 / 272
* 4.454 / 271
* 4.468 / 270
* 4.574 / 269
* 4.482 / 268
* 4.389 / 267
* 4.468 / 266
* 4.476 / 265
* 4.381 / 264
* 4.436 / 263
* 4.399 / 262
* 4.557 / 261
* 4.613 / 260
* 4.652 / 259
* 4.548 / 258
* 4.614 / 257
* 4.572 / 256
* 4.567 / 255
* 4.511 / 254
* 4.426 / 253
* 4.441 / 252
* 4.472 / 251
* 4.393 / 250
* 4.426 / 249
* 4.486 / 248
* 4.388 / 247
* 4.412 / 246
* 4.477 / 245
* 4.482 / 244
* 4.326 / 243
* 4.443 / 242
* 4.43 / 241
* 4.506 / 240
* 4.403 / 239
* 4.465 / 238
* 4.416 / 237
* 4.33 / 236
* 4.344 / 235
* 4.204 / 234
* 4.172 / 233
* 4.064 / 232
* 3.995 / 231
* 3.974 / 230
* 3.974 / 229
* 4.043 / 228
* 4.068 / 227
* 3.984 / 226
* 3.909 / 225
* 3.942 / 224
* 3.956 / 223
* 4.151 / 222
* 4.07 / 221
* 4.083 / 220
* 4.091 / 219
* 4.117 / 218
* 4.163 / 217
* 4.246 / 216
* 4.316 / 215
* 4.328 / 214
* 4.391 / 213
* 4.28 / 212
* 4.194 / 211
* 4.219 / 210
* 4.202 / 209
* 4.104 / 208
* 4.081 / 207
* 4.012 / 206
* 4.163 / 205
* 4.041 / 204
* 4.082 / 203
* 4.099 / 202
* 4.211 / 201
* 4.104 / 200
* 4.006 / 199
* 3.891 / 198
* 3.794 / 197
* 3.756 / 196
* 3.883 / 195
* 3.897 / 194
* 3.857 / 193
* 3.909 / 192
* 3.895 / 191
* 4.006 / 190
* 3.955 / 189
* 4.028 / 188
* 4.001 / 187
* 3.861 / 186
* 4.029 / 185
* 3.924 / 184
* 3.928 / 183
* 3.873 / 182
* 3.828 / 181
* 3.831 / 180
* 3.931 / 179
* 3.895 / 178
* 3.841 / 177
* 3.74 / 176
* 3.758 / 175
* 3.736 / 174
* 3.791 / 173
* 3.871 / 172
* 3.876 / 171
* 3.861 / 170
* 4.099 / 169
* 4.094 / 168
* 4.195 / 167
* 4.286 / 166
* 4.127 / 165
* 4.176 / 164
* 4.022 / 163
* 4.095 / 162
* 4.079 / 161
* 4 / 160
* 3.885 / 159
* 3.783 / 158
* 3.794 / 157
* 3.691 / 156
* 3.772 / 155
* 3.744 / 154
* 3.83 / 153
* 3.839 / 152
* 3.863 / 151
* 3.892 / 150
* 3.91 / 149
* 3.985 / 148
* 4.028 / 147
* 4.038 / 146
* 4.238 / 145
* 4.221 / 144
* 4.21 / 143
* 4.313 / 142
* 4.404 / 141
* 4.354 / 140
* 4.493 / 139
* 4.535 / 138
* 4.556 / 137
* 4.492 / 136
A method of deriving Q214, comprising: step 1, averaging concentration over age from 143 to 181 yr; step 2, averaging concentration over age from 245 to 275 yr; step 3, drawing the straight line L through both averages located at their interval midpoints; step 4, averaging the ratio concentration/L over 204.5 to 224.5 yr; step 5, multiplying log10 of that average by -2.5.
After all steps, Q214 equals 0.02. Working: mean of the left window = 3.94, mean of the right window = 4.49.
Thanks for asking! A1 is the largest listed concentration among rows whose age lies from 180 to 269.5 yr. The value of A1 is 4.652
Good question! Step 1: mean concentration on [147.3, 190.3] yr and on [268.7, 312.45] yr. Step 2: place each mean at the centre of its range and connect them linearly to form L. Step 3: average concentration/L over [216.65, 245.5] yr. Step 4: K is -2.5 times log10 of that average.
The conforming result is 0.04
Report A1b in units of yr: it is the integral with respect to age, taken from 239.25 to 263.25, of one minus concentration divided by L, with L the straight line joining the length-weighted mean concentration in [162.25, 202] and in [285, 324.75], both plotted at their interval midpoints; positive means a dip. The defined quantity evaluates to -0.80 yr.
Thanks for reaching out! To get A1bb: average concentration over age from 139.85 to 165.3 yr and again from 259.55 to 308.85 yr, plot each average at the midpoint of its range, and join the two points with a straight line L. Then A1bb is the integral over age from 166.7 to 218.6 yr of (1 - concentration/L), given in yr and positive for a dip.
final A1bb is 2.6 yr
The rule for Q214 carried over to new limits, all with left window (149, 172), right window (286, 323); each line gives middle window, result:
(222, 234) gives 0.07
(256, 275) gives -0.01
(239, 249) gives -0.02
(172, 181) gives 0.06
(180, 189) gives 0.04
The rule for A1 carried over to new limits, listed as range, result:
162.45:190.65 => 4.286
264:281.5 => 4.946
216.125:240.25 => 4.506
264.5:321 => 5.149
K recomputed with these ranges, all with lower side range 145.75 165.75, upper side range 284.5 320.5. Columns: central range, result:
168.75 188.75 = 0.045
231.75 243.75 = -0.001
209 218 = -0.008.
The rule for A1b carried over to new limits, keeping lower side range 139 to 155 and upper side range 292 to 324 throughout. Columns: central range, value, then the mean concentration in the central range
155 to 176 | 0.9 yr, 3.95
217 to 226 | 0.5 yr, 4.04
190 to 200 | 0.8 yr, 3.89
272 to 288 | -1.3 yr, 4.83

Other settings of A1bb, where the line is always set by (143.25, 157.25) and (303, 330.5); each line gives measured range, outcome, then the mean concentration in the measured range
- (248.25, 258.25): -0.5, 4.5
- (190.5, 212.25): 0.3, 4.03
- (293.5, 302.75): -0.5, 4.63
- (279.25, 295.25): -2.0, 4.93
